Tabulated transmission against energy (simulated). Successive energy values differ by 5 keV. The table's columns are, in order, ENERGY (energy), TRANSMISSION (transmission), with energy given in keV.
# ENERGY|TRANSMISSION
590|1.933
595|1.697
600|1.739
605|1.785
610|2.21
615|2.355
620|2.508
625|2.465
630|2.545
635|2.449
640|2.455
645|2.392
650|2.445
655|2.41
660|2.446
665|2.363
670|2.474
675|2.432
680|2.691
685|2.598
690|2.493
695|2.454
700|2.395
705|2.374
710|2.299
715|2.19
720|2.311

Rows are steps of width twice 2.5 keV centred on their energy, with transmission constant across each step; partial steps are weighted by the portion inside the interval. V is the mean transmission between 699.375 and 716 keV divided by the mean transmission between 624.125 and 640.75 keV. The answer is 0.9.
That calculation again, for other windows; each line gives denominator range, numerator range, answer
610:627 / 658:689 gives 1.04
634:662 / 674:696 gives 1.05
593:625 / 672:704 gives 1.20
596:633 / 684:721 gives 1.08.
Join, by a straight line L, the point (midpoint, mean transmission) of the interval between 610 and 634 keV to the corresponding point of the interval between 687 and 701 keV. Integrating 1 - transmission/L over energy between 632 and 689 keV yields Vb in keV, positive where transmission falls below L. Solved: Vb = -0.5 keV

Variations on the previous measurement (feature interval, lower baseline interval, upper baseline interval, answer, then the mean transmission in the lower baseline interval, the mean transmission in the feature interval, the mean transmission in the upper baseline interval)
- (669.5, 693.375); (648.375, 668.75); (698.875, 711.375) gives -1.5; 2.42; 2.54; 2.36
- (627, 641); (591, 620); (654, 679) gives -1.8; 2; 2.49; 2.44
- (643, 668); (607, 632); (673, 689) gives 0.9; 2.4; 2.41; 2.57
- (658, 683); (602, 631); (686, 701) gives -0.7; 2.29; 2.48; 2.47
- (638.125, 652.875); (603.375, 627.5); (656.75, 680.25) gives -0.3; 2.28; 2.43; 2.46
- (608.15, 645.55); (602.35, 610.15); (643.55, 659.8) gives -4.9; 1.93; 2.43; 2.42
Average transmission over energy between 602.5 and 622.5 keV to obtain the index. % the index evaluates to 2.21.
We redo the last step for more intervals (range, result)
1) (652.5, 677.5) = 2.42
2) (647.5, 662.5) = 2.43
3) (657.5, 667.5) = 2.4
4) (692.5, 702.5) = 2.42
